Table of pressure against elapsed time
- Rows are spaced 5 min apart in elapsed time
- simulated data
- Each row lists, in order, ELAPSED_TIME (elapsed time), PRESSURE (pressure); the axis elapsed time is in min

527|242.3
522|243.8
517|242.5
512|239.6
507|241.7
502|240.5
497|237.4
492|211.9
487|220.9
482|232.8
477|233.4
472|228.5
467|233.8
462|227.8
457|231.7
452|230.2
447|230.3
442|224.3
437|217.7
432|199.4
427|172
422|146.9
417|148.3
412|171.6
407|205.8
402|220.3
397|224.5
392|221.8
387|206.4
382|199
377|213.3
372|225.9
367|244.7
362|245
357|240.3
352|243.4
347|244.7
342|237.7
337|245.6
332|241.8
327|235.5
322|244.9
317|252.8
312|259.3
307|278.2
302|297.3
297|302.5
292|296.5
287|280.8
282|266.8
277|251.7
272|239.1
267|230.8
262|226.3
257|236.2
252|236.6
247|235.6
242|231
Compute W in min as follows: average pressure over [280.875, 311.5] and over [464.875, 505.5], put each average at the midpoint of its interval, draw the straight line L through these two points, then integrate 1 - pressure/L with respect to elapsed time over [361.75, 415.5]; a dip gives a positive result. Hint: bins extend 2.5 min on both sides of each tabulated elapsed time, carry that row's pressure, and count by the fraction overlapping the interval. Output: 9.4 min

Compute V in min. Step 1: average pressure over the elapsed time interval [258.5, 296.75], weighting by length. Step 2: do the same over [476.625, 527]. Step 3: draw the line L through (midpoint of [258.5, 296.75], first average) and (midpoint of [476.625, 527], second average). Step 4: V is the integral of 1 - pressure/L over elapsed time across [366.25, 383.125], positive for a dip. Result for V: 1.91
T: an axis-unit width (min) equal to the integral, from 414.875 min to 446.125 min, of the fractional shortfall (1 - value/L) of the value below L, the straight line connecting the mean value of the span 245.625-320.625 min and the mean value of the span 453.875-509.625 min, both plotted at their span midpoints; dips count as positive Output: 6.6 min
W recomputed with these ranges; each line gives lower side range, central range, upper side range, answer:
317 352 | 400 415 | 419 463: 1.5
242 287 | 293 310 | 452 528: -3.6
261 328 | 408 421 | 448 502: 4.2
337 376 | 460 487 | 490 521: 0.8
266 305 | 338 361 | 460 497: 1.4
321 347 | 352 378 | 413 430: -2.9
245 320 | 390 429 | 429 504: 7.9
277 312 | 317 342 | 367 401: 1.4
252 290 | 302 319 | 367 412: -2.3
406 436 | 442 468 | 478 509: -3.8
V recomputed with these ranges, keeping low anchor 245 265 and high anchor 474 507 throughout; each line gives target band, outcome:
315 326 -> -0.67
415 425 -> 3.57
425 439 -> 2.10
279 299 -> -4.49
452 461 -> 0.01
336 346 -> -0.39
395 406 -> 0.55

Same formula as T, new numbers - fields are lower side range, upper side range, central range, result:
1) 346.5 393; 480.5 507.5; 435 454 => 0.3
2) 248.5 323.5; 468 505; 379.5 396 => 2.3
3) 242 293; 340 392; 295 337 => -4.1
